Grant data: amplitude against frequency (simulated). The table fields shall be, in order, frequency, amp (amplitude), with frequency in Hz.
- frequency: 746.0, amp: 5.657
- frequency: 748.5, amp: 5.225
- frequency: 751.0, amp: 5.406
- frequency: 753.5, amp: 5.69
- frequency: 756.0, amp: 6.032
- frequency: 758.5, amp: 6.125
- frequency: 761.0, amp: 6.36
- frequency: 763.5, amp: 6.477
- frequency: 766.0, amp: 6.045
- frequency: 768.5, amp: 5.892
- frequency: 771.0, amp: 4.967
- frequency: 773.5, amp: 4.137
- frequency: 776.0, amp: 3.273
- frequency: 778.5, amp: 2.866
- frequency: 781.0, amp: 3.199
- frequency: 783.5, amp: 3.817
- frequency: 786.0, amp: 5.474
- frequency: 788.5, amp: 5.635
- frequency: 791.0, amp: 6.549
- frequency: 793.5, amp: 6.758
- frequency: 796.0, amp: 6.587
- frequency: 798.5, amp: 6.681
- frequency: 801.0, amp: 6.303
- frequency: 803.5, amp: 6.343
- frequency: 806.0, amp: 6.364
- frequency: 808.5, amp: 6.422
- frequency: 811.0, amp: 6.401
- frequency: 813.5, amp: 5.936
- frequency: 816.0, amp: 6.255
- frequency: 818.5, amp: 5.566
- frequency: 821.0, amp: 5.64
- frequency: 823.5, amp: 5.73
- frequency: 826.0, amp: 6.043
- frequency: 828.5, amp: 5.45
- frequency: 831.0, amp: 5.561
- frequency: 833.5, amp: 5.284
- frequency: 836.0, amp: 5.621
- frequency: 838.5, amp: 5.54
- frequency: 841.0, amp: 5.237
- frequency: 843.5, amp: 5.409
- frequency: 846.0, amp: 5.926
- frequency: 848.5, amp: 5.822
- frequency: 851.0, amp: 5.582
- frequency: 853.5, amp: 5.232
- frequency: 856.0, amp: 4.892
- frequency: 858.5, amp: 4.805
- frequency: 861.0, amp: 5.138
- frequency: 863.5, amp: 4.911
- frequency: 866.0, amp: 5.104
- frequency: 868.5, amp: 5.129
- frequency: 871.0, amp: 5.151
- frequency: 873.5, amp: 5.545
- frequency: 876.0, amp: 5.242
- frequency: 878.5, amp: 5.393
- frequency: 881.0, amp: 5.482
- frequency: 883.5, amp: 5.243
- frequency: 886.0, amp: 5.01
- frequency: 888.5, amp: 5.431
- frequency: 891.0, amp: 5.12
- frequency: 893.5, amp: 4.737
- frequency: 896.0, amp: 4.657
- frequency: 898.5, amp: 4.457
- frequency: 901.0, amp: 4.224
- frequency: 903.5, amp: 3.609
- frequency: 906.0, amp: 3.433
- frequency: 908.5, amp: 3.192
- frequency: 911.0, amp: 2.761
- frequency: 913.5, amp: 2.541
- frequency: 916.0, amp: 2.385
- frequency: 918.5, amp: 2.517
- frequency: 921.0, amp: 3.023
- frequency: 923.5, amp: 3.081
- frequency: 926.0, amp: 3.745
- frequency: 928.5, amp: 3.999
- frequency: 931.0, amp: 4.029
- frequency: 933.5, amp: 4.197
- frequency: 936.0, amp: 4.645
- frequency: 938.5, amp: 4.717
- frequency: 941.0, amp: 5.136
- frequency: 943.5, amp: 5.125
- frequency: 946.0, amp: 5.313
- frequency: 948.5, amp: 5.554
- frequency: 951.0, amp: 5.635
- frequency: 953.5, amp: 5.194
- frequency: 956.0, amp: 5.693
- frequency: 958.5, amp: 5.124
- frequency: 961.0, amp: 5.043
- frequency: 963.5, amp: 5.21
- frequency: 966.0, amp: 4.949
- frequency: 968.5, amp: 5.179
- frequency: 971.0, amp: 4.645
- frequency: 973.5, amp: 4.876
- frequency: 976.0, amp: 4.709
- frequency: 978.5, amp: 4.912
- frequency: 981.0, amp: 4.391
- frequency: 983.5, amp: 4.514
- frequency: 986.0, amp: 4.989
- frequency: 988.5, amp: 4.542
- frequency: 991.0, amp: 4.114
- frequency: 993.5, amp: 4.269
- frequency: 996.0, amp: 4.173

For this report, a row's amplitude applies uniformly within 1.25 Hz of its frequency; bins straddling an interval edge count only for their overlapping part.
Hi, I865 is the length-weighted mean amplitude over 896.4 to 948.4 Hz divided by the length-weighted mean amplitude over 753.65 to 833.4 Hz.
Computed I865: 0.68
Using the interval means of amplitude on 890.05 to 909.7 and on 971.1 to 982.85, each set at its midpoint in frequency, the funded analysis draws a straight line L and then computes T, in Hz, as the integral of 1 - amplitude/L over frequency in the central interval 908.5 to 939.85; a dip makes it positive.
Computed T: 6.37 Hz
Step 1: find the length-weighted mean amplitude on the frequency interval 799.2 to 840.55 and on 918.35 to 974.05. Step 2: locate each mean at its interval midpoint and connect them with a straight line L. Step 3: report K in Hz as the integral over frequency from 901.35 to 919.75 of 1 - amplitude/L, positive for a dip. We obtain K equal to 7.5 Hz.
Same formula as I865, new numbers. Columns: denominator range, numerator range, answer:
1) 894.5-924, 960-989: 1.45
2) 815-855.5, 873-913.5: 0.81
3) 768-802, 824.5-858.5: 1.07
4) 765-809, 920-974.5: 0.88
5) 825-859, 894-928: 0.62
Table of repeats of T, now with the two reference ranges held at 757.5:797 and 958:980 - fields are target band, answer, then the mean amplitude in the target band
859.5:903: 0.5 Hz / 5.03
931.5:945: 0.7 Hz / 4.73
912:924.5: 5.8 Hz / 2.7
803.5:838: -4.6 Hz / 5.88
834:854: -1.6 Hz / 5.55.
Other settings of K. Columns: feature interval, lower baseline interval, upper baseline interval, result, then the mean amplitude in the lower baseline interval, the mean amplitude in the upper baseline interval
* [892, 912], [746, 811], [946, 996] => 4.8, 5.56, 4.91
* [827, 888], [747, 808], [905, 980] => -4.6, 5.52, 4.36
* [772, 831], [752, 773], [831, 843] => 1.0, 5.88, 5.43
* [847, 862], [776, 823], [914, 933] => -2.2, 5.65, 3.26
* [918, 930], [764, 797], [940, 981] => 4.2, 5.04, 5.12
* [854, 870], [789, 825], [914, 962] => 1.3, 6.24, 4.4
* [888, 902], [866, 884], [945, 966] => 1.5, 5.3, 5.32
